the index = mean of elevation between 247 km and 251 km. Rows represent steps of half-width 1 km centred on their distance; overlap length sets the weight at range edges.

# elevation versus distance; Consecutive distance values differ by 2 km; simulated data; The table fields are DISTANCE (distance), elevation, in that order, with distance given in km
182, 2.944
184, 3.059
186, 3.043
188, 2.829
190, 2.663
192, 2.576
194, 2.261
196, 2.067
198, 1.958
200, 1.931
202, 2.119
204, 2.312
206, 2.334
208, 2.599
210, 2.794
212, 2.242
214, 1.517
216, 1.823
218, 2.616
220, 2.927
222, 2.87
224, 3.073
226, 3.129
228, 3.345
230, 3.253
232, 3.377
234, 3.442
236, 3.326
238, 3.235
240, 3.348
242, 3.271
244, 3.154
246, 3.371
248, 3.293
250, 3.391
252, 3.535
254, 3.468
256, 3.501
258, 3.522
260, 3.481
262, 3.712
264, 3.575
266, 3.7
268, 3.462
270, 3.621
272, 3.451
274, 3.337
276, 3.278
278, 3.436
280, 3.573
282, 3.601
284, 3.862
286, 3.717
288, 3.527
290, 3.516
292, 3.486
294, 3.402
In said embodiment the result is 3.34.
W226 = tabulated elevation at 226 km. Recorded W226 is 3.129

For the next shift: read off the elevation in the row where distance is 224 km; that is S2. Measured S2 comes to 3.073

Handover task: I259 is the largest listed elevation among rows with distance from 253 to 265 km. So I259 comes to 3.712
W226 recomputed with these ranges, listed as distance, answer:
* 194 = 2.261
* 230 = 3.253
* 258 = 3.522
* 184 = 3.059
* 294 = 3.402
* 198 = 1.958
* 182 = 2.944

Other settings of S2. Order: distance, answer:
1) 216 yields 1.823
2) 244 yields 3.154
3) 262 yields 3.712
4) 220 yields 2.927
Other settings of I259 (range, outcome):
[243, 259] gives 3.535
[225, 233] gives 3.377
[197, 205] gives 2.312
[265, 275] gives 3.7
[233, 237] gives 3.442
